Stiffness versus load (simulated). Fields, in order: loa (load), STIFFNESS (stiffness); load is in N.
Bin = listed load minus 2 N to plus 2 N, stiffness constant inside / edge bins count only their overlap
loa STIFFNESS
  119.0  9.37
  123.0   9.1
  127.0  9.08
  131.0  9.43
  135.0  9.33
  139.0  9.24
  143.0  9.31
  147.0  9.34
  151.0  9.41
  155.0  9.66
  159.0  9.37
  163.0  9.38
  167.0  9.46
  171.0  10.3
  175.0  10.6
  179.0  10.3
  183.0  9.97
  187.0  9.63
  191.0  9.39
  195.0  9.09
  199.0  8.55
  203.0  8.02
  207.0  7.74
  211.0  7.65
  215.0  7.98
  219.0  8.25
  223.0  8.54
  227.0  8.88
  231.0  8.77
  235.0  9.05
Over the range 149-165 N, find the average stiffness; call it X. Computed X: 9.46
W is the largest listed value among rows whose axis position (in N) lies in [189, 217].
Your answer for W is 9.39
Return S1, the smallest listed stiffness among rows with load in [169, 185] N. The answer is 9.97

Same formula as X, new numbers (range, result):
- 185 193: 9.51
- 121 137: 9.23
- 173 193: 9.98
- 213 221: 8.12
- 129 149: 9.33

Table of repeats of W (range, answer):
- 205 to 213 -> 7.74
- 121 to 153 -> 9.43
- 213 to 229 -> 8.88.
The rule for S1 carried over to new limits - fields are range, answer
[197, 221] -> 7.65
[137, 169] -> 9.24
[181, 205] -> 8.02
